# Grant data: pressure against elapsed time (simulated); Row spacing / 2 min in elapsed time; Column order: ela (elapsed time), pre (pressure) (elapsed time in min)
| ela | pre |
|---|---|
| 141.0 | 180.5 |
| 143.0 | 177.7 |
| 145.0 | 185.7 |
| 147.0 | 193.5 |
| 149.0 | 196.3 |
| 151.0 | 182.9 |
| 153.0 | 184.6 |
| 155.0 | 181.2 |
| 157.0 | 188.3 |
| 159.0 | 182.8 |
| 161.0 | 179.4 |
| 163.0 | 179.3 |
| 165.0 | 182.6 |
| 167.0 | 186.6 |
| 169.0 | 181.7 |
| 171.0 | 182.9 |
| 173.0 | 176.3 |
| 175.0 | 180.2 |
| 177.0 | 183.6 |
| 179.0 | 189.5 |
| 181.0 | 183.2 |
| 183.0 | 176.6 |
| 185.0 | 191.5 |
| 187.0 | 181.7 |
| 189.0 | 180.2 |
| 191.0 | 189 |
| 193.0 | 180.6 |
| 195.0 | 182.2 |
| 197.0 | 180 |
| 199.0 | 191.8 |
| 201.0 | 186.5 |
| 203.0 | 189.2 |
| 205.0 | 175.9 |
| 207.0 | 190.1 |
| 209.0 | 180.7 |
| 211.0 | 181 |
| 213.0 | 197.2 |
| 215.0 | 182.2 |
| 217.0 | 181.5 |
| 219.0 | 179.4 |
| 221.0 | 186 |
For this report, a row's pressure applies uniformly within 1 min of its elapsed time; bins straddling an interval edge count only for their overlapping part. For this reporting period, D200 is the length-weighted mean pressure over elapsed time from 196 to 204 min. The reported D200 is 187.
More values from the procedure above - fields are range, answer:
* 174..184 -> 183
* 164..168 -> 185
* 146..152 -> 191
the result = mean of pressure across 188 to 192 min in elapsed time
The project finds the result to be 185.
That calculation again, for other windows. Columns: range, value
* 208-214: 186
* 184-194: 185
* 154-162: 183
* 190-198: 183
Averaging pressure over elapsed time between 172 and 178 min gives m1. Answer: 180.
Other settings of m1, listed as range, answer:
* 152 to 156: 183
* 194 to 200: 185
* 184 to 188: 187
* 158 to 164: 180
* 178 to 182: 186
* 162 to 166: 181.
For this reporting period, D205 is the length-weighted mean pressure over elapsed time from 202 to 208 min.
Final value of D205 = 185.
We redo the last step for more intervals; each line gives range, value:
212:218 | 187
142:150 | 188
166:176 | 182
